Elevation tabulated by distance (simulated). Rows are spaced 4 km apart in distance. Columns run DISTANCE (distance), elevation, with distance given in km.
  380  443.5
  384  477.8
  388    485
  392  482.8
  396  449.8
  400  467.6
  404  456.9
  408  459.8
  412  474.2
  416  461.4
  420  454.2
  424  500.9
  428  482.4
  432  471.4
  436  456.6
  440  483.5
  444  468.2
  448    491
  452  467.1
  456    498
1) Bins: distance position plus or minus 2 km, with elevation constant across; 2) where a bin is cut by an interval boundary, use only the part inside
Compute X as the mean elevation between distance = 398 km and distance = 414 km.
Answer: 465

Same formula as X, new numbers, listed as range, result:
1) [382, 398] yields 474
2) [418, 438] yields 473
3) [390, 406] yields 464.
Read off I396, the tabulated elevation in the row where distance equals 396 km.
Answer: 449.8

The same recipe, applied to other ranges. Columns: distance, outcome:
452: 467.1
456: 498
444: 468.2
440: 483.5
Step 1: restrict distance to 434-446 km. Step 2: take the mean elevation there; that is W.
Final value 469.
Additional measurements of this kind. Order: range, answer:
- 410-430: 475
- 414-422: 458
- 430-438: 464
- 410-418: 468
